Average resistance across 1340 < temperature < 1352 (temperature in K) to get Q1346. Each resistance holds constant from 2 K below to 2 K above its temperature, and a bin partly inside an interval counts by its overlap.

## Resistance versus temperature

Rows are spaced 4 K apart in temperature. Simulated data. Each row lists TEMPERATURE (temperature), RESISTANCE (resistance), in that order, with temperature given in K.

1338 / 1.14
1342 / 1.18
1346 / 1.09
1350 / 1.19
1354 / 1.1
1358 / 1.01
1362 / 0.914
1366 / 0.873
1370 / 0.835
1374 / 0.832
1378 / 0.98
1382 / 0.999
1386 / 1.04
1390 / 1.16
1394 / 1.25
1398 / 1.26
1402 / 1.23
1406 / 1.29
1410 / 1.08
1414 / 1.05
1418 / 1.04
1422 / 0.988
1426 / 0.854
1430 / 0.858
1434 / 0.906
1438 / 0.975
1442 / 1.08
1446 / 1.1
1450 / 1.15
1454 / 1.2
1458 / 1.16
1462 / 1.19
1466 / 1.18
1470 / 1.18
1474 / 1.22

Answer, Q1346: 1.15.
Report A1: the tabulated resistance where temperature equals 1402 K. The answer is 1.23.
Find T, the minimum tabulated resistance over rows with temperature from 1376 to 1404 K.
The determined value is 0.98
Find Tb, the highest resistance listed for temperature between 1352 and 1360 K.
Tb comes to 1.1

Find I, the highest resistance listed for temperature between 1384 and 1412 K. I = 1.29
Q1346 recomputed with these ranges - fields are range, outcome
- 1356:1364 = 0.962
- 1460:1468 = 1.19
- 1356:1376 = 0.893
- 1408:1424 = 1.04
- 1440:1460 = 1.14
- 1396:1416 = 1.18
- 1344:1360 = 1.1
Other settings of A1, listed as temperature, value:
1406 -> 1.29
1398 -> 1.26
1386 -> 1.04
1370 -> 0.835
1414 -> 1.05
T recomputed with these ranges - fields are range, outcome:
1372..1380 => 0.832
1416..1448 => 0.854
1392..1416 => 1.05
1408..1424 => 0.988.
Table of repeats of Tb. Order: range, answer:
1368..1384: 0.999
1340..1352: 1.19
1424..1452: 1.15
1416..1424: 1.04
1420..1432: 0.988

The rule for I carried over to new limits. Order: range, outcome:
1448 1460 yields 1.2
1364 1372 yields 0.873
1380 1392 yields 1.16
